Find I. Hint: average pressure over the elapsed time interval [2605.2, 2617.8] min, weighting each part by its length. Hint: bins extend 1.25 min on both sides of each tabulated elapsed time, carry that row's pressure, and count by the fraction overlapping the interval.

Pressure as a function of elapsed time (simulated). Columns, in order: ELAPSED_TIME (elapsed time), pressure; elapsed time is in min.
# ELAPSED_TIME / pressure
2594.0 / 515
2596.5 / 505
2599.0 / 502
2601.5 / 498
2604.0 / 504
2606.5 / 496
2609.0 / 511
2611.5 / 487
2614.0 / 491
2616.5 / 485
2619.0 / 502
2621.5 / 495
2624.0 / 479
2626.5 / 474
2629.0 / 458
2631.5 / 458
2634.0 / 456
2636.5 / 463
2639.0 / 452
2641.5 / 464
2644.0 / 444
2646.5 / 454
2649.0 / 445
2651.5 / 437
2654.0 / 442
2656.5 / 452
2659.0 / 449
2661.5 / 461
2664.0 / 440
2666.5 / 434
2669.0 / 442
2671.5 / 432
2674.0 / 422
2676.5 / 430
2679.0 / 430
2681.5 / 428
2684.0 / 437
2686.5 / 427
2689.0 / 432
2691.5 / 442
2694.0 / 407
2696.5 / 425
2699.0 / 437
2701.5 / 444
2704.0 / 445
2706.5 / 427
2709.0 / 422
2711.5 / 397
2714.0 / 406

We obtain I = 494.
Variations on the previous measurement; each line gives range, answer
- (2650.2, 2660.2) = 445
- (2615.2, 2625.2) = 490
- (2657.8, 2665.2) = 450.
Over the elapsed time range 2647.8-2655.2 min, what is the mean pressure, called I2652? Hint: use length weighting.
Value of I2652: 441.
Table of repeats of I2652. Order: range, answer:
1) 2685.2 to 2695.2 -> 427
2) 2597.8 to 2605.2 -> 501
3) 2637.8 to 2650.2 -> 452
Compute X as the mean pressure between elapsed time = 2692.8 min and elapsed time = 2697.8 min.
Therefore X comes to 416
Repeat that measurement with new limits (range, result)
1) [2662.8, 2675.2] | 434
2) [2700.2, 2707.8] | 439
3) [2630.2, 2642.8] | 459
